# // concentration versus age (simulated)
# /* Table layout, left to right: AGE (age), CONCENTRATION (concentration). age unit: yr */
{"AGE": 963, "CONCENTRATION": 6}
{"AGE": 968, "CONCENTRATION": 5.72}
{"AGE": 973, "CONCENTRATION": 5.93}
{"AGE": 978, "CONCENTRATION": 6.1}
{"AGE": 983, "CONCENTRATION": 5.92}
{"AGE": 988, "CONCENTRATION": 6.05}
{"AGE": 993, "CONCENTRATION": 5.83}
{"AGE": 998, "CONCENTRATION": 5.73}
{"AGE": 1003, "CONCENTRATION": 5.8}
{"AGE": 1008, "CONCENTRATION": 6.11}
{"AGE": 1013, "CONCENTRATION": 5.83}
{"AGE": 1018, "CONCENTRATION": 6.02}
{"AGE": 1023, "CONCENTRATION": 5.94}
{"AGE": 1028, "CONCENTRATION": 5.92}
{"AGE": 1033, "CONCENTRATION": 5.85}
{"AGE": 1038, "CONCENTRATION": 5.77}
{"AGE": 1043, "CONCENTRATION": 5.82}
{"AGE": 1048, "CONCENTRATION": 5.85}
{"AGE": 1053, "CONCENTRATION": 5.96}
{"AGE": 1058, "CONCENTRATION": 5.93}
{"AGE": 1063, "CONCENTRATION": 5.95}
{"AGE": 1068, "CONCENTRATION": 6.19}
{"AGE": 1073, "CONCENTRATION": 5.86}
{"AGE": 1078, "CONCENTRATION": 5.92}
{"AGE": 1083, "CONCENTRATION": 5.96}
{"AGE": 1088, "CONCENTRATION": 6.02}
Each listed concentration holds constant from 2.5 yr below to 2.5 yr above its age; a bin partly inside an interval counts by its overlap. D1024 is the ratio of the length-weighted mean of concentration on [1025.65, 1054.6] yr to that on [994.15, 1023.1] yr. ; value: 0.99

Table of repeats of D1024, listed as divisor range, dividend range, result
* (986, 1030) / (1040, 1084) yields 1.00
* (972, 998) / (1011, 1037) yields 0.99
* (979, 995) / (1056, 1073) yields 1.01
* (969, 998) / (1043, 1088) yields 1.00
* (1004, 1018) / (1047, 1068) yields 1.00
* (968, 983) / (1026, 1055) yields 0.98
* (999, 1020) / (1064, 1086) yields 1.01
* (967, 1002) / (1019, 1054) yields 1.00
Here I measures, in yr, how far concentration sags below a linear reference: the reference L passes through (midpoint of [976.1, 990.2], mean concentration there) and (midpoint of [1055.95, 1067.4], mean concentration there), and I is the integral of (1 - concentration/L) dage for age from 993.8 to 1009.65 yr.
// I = 0.4 yr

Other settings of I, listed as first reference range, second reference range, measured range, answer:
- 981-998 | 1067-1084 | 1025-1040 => 0.2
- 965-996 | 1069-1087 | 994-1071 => 0.3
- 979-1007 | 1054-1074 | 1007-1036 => 0.0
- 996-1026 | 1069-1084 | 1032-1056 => 0.3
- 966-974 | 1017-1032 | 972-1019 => -0.5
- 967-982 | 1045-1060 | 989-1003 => 0.3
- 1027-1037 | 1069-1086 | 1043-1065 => 0.0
